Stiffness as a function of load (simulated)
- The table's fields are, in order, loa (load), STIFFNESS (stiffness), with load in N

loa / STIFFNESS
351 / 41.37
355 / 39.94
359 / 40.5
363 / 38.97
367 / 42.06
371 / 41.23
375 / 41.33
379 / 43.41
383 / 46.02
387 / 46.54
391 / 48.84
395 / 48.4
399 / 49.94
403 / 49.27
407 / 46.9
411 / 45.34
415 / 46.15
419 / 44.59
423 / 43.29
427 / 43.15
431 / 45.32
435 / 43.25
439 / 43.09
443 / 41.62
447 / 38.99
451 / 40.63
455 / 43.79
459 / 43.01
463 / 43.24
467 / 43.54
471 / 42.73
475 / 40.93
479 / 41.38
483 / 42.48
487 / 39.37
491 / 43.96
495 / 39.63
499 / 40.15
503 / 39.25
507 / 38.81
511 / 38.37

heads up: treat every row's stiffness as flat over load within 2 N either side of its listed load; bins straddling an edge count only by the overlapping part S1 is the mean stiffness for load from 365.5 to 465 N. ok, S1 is 44.4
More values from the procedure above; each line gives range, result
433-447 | 42.1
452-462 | 43.1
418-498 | 42.3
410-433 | 44.6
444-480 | 42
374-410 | 46.9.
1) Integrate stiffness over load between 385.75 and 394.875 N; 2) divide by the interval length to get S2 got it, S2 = 47.9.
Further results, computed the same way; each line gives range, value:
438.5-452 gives 40.9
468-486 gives 41.8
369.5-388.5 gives 43.7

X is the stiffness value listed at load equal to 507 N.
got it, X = 38.81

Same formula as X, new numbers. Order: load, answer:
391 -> 48.84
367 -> 42.06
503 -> 39.25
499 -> 40.15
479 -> 41.38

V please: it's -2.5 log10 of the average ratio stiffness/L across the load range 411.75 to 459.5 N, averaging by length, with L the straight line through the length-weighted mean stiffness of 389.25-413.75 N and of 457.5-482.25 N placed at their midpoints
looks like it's 0.05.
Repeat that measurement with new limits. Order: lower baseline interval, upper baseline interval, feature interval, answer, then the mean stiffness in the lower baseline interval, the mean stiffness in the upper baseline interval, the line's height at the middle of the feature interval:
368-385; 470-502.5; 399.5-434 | -0.08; 42.9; 41.2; 42.3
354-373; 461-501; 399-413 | -0.16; 40.6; 41.7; 41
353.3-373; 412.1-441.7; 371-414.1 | -0.10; 40.5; 44.1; 42.2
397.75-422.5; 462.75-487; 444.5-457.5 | 0.07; 46.7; 42.1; 43.8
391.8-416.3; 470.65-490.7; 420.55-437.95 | 0.05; 47.8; 41.5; 45.7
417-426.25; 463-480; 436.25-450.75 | 0.05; 43.8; 42.3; 43.2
